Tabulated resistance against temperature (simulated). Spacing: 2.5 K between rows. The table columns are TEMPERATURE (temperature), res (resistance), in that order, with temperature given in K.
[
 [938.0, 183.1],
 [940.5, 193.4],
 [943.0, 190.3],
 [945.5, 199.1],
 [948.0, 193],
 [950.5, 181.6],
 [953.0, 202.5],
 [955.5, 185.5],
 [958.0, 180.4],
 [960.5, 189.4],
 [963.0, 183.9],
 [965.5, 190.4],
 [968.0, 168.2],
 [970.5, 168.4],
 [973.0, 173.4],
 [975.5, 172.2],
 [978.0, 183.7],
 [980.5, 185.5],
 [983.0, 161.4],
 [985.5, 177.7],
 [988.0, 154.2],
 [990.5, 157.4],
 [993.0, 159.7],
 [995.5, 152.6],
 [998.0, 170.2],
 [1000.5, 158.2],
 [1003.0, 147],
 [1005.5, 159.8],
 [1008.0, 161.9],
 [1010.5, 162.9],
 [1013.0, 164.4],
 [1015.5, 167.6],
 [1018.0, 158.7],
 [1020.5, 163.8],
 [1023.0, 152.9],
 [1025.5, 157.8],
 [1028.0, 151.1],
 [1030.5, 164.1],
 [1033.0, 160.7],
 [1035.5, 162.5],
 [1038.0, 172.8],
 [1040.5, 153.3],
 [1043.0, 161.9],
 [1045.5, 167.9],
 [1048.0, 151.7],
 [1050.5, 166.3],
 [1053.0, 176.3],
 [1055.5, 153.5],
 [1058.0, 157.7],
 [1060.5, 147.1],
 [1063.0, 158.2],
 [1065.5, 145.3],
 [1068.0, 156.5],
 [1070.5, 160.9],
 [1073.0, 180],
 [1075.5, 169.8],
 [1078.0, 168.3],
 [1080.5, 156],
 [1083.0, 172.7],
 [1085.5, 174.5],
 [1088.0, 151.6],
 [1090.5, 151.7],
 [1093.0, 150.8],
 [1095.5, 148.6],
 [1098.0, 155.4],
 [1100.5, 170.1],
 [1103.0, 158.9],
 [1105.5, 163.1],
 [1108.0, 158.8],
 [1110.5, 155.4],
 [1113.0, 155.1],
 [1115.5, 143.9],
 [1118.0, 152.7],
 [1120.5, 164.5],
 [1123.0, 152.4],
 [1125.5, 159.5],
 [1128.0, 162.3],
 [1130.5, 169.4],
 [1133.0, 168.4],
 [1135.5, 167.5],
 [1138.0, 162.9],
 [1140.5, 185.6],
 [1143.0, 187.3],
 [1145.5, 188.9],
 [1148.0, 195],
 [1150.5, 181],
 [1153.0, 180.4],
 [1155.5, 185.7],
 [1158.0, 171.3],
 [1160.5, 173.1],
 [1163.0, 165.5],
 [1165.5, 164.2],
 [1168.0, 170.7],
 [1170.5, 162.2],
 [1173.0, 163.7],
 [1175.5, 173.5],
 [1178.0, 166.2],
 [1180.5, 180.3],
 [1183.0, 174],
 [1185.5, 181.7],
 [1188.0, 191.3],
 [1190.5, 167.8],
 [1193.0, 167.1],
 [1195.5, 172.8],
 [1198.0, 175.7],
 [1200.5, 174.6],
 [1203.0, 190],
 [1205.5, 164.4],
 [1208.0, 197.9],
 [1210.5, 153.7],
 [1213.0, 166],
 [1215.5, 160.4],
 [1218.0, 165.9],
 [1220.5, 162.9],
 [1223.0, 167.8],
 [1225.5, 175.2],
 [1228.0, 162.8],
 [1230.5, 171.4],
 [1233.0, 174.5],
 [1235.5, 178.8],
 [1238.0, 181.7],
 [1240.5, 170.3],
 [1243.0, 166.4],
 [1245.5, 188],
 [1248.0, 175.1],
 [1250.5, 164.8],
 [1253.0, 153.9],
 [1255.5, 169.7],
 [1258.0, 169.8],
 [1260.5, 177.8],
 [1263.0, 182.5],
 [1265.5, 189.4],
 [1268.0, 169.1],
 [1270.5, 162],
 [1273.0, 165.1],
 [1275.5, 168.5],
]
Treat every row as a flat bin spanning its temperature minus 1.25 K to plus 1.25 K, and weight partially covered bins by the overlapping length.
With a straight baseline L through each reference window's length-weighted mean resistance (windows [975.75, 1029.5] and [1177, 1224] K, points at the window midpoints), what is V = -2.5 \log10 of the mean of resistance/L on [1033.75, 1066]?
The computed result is 0.033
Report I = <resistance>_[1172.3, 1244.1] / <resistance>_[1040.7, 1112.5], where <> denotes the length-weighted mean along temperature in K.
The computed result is 1.08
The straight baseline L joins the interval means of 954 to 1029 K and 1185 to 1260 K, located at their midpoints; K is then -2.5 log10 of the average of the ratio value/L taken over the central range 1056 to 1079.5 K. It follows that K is 0.06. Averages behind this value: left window 168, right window 172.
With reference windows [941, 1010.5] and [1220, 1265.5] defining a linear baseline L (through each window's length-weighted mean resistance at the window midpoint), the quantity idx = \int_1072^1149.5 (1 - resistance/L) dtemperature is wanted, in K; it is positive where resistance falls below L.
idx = 4.0 K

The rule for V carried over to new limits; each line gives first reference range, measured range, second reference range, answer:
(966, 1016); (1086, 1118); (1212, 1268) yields 0.085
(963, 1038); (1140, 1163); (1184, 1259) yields -0.076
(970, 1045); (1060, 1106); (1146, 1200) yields 0.055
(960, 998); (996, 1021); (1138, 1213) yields 0.072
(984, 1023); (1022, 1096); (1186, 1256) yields 0.023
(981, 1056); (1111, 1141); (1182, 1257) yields 0.039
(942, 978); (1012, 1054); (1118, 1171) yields 0.111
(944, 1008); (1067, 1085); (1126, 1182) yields 0.045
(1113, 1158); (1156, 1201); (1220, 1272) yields -0.006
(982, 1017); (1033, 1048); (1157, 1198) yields 0.007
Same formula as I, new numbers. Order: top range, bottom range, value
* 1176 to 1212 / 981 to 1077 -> 1.09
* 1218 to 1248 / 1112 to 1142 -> 1.06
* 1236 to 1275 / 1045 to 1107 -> 1.07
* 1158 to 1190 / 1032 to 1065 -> 1.07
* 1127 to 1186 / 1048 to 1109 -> 1.09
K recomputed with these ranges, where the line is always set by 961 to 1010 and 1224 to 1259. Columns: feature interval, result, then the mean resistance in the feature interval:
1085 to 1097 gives 0.10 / 154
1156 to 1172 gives 0.01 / 169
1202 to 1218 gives 0.00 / 171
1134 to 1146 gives -0.05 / 178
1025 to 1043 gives 0.05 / 161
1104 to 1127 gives 0.09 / 156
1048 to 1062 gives 0.06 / 159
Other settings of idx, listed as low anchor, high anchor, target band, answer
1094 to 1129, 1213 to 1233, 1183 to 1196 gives -1.0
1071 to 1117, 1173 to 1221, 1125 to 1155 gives -1.9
